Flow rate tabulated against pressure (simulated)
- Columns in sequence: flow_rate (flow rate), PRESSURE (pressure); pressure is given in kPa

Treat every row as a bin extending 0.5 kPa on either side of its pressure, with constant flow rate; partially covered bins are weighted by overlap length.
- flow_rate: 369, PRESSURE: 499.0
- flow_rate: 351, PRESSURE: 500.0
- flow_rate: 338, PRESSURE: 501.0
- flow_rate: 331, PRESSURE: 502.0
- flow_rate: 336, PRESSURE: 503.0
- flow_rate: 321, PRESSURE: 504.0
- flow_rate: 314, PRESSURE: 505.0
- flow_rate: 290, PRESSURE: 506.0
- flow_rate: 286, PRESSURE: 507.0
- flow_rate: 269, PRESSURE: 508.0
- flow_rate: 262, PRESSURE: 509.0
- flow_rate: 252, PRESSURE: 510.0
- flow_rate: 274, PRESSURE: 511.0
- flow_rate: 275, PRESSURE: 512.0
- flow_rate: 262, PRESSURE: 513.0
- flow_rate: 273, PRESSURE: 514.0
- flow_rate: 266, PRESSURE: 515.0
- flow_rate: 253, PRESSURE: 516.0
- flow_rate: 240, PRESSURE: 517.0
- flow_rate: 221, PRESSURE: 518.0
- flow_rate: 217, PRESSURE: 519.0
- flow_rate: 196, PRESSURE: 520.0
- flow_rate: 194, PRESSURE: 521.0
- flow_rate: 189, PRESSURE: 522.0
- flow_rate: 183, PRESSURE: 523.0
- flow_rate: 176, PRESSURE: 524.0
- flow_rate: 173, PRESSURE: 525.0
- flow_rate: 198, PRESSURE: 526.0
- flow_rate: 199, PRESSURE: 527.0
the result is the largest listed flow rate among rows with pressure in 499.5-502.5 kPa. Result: 351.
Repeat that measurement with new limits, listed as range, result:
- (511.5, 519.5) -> 275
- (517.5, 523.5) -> 221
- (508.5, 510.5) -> 262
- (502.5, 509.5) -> 336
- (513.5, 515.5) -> 273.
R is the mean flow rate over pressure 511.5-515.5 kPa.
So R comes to 269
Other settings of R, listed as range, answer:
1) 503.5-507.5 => 303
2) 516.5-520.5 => 218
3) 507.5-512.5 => 266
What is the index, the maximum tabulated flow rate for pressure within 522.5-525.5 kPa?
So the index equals 183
